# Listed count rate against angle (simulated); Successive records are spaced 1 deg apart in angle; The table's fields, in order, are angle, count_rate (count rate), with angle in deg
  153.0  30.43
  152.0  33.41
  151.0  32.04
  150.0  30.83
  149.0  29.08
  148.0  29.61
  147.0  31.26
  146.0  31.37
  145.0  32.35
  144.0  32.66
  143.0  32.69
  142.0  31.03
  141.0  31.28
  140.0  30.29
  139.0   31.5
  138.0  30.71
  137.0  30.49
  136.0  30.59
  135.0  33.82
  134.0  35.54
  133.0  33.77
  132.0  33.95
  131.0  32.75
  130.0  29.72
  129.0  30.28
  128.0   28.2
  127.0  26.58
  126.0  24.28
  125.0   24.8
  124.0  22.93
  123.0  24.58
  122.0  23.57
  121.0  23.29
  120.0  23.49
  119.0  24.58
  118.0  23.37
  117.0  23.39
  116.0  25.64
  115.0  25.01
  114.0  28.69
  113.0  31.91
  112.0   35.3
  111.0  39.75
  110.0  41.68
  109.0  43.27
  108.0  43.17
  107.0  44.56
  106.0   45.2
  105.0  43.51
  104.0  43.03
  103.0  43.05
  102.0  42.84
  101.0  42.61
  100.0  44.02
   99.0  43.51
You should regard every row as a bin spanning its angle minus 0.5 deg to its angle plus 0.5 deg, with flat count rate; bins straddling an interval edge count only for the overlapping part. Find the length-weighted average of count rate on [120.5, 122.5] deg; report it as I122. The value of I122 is 23.4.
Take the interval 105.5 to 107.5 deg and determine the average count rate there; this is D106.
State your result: 44.9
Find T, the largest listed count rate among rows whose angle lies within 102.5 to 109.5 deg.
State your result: 45.2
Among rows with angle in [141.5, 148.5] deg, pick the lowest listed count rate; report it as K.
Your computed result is 29.61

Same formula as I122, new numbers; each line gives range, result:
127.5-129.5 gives 29.2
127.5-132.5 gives 31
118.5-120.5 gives 24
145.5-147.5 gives 31.3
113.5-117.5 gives 25.7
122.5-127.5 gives 24.6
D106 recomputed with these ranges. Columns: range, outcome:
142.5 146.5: 32.3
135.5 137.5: 30.5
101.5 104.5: 43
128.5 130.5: 30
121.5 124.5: 23.7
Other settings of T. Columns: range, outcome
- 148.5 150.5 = 30.83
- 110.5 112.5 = 39.75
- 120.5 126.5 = 24.8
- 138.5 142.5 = 31.5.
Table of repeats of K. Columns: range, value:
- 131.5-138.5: 30.49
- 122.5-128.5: 22.93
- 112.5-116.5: 25.01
